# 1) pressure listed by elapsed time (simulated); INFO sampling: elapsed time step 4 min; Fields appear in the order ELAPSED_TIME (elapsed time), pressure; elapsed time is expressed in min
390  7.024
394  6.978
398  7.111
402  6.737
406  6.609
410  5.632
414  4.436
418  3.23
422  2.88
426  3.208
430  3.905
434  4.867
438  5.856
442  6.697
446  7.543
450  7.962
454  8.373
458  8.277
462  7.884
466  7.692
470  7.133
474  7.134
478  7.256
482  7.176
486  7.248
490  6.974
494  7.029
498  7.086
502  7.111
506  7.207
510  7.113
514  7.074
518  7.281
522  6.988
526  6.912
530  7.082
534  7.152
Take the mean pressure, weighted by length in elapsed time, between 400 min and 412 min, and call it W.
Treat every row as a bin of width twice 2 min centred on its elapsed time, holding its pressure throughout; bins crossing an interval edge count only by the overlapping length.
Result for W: 6.33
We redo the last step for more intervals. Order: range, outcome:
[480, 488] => 7.21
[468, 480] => 7.17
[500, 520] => 7.16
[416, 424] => 3.05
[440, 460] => 7.77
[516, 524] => 7.13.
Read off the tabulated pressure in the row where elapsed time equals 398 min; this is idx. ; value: 7.111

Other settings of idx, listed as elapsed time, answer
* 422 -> 2.88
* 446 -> 7.543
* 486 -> 7.248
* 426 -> 3.208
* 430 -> 3.905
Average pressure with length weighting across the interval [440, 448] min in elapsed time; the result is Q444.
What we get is 7.12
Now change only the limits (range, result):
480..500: 7.1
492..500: 7.06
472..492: 7.16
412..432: 3.53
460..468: 7.79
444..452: 7.75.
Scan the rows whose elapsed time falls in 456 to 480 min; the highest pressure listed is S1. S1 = 8.277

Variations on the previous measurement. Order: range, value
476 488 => 7.256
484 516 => 7.248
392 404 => 7.111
